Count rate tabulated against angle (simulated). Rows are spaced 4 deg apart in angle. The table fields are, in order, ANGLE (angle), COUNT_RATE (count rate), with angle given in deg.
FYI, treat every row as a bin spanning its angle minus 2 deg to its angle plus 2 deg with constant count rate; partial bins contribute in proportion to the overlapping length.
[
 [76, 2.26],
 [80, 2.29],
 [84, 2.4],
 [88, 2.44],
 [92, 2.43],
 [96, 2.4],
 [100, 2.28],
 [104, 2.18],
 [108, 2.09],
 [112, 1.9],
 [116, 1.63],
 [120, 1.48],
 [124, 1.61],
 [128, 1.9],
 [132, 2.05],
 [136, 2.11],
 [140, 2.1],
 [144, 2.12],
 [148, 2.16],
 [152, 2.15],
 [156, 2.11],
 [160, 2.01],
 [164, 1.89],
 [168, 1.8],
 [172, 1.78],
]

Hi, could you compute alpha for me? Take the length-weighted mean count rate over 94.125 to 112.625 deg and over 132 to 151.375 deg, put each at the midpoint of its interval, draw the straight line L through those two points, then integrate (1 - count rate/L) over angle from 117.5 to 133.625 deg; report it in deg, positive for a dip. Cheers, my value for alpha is 3.0 deg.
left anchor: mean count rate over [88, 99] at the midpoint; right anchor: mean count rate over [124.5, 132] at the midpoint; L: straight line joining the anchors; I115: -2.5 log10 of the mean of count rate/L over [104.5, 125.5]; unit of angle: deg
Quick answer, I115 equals 0.177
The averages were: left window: 2.41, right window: 1.88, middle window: 1.78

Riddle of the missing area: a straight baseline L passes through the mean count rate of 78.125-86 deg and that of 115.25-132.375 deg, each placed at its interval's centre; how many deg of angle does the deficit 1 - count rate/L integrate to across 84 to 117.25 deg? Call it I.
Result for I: -2.0 deg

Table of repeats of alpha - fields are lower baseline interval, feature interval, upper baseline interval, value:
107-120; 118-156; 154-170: -2.0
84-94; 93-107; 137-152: 0.5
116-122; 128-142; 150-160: -2.2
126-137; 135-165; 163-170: -2.6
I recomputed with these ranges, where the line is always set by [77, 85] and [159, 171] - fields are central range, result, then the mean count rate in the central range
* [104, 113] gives 0.6 deg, 2.05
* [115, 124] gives 2.4 deg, 1.56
